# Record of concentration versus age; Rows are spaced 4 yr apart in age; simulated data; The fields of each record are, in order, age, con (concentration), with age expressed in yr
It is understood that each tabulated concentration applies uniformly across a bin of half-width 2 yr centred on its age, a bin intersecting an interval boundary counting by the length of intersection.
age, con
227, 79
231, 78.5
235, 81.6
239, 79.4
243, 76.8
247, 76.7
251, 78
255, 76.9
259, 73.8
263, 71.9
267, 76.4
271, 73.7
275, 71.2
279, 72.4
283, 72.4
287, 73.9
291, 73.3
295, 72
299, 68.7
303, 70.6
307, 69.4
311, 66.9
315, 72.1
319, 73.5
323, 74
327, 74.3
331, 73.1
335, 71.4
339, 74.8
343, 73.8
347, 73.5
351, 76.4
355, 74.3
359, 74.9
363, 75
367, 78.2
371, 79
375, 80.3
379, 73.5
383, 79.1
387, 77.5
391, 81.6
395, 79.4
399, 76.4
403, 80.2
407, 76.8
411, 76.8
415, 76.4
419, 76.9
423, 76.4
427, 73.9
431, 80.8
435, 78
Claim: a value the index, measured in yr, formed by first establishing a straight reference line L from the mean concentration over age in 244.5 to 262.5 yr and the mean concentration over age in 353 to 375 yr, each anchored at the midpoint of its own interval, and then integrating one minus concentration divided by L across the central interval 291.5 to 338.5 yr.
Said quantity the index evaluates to 2.9 yr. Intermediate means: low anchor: 76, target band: 71.6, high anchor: 76.6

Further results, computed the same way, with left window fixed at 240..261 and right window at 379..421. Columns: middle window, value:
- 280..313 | 2.59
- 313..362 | 2.20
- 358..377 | 0.00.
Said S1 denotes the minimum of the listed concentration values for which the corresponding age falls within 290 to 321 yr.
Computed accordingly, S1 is 66.9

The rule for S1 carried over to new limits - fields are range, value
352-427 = 73.5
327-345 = 71.4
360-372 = 75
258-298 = 71.2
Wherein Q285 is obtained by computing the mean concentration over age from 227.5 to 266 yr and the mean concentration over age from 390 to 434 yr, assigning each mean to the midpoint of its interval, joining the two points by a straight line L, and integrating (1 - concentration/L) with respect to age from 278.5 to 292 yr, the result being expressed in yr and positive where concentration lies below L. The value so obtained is 0.7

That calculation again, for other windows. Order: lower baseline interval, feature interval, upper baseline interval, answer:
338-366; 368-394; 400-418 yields -0.8 yr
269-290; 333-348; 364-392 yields 0.5 yr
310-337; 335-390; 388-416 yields -0.6 yr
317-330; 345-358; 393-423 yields 0.1 yr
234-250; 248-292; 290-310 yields 0.3 yr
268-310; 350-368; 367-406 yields 0.2 yr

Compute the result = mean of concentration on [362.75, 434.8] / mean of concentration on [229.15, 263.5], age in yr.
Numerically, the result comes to 1.0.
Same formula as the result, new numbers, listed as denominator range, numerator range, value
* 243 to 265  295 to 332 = 0.94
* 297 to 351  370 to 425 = 1.08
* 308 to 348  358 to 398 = 1.07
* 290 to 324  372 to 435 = 1.09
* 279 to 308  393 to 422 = 1.08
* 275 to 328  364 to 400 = 1.09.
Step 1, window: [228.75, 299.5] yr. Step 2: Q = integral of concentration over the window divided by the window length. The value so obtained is 75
